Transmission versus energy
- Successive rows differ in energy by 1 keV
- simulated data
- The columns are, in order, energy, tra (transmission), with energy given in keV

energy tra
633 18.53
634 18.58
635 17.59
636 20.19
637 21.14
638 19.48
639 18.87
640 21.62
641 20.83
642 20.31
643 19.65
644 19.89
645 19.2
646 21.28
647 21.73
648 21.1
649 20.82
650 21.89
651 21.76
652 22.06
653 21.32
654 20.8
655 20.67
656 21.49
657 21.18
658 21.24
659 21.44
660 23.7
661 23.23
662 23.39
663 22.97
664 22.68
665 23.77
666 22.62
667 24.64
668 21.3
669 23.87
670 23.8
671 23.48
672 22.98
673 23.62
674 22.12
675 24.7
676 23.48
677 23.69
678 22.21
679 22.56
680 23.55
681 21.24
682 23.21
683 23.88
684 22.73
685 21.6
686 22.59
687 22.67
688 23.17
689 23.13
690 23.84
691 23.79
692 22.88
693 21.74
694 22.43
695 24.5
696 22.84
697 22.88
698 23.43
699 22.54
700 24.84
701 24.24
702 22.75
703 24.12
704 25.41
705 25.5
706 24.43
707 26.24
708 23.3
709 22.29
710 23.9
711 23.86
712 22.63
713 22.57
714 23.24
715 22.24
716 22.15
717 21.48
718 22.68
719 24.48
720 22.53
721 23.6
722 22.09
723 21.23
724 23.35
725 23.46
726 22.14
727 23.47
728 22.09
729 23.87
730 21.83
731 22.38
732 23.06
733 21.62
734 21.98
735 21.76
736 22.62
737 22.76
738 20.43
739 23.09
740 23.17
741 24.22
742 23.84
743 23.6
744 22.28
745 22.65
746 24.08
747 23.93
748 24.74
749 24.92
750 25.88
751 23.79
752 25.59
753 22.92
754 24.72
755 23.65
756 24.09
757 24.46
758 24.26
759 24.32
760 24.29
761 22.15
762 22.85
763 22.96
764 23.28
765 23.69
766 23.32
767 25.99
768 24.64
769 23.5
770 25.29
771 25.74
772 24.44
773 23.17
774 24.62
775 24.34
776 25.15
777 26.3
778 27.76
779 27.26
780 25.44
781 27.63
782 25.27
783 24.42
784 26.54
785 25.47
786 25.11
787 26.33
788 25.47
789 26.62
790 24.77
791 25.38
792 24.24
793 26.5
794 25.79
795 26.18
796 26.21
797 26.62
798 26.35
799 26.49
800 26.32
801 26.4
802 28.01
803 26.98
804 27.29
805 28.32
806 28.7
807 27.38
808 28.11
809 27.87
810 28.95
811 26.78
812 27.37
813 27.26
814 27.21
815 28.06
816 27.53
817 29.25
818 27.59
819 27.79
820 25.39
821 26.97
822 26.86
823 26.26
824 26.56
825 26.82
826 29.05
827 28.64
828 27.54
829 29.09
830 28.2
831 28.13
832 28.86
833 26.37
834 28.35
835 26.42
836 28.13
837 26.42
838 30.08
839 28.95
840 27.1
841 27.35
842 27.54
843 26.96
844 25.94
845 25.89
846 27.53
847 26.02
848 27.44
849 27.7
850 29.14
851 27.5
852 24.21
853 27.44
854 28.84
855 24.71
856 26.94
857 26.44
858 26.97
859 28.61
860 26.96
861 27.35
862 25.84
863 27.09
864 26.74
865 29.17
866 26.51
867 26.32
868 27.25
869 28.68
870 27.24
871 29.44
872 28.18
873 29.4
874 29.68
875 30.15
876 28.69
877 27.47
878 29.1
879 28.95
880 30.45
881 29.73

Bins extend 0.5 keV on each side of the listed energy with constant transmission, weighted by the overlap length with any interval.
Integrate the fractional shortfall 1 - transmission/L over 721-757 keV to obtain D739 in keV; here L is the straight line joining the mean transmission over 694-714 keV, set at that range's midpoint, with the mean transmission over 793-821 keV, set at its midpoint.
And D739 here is 2.5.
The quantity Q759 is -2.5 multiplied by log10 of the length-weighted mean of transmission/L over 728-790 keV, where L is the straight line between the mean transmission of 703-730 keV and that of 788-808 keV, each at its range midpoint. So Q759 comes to 0.04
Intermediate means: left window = 23.2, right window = 26.6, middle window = 24.2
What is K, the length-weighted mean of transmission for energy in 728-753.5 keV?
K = 23.2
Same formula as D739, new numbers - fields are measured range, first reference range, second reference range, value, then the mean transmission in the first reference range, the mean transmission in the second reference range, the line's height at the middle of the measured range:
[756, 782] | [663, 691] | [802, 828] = 1.4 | 23.1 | 27.6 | 26.1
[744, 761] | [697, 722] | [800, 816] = 0.8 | 23.5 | 27.6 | 25.3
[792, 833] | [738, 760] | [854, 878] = -2.1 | 23.9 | 27.7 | 26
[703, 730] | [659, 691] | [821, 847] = 1.1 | 23.1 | 27.5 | 24.2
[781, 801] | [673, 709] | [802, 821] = 0.8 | 23.4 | 27.6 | 26.9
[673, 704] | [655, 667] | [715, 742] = -0.8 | 22.5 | 22.6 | 22.6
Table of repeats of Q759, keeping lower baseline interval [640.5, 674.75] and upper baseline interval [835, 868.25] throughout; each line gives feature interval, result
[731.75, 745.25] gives 0.07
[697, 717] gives -0.01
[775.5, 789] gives -0.03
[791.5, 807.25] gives -0.04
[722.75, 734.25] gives 0.06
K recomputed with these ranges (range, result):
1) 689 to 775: 23.5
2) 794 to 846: 27.4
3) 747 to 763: 24.1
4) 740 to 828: 25.7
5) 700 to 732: 23.2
